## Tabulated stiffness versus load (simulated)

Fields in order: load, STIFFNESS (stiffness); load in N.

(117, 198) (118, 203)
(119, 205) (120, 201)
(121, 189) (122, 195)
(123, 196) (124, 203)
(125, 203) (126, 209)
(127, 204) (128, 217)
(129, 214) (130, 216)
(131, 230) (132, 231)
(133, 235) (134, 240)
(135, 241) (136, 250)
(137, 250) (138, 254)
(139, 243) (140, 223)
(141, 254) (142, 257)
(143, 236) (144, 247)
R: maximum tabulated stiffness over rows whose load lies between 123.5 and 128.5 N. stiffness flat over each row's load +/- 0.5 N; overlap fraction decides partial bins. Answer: 217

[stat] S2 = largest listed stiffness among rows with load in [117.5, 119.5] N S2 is 205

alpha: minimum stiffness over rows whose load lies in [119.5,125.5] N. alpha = 189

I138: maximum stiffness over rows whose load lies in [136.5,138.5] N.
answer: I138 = 254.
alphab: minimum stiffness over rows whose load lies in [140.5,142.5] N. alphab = 254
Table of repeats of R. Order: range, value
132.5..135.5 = 241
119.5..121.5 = 201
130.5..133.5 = 235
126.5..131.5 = 230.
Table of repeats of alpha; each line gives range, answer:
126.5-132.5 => 204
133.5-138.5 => 240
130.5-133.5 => 230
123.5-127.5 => 203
